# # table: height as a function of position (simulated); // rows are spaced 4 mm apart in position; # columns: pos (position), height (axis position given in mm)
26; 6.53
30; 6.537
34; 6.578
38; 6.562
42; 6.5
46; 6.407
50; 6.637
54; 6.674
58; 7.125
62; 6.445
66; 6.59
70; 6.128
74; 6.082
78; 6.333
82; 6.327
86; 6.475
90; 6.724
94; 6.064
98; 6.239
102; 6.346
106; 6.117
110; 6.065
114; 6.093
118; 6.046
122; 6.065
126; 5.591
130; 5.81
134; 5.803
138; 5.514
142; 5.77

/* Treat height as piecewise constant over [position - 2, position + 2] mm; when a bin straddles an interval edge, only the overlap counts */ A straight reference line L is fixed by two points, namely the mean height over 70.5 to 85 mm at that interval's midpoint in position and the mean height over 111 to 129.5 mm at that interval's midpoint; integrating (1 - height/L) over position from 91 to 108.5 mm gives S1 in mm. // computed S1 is -0.36 mm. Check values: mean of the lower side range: 6.25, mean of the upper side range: 5.94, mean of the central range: 6.22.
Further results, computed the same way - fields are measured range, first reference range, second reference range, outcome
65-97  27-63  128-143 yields -0.38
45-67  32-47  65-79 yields -0.94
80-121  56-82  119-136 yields -0.89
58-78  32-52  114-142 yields -0.23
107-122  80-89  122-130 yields -0.31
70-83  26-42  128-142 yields -0.05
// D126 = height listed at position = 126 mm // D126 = 5.591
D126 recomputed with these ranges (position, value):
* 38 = 6.562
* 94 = 6.064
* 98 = 6.239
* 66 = 6.59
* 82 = 6.327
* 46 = 6.407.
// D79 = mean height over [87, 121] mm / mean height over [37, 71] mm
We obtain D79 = 0.95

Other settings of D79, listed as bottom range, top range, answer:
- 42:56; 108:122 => 0.92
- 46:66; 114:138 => 0.88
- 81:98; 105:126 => 0.94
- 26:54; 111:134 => 0.90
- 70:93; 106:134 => 0.94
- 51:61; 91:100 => 0.91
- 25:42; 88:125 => 0.94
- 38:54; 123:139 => 0.87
